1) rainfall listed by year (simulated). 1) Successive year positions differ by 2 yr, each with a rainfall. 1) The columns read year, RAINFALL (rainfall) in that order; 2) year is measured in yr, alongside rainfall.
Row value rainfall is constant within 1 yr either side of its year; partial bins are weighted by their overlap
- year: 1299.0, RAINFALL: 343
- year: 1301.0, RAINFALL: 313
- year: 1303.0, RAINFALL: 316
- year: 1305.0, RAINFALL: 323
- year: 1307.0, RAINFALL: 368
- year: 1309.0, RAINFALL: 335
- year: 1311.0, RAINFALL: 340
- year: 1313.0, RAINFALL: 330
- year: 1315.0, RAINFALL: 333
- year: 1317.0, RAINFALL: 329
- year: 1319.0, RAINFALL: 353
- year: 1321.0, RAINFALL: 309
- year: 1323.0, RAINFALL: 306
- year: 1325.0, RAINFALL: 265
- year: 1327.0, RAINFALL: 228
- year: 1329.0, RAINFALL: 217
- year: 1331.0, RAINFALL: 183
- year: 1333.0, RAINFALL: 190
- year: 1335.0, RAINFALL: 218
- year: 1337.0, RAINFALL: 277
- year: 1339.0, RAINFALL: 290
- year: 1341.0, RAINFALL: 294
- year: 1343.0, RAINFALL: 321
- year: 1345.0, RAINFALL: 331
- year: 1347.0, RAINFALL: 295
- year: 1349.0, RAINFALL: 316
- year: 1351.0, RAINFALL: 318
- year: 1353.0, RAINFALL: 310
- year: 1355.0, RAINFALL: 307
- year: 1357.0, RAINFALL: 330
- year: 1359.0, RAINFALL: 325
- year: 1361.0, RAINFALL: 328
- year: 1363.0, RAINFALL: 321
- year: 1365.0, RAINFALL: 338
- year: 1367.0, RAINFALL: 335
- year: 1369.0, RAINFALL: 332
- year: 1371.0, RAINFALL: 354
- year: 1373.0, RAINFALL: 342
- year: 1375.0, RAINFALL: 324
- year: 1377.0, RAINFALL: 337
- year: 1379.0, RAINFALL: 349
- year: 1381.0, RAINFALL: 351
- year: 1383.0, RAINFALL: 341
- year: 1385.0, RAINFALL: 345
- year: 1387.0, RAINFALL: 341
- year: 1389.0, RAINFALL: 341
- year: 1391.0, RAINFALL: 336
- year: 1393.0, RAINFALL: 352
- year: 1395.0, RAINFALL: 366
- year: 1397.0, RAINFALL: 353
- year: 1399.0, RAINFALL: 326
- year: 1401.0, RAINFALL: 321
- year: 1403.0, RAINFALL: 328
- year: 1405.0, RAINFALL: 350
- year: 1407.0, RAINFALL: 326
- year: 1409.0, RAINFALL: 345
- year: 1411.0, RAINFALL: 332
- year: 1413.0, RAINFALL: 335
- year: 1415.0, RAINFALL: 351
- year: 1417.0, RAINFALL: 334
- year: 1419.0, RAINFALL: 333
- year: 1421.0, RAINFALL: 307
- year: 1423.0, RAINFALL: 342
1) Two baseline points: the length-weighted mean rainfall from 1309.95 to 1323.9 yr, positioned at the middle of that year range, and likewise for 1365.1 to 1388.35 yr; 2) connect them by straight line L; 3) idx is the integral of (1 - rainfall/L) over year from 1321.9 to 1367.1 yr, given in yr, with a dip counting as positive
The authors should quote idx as 6.3 yr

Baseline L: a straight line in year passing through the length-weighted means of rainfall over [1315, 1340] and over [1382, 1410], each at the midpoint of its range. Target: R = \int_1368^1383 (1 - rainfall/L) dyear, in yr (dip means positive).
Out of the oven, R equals -1.1 yr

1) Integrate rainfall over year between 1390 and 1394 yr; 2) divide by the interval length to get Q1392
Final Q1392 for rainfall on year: 344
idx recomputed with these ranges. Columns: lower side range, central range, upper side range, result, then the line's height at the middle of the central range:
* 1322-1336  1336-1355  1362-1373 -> -2.1 yr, 275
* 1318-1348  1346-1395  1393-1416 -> -4.0 yr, 308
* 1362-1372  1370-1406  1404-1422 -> -0.7 yr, 335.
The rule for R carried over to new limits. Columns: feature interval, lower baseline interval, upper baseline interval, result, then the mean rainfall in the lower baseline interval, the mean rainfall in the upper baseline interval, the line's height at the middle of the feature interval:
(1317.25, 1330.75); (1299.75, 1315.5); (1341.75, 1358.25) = 2.0 yr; 332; 316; 326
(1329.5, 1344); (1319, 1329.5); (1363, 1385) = 2.0 yr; 276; 340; 292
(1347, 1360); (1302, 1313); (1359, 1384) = 0.8 yr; 336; 337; 337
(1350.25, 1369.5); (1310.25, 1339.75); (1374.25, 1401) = -0.7 yr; 277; 343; 314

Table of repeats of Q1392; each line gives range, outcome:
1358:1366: 328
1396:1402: 333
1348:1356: 313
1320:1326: 293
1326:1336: 207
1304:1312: 342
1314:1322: 331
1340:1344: 308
